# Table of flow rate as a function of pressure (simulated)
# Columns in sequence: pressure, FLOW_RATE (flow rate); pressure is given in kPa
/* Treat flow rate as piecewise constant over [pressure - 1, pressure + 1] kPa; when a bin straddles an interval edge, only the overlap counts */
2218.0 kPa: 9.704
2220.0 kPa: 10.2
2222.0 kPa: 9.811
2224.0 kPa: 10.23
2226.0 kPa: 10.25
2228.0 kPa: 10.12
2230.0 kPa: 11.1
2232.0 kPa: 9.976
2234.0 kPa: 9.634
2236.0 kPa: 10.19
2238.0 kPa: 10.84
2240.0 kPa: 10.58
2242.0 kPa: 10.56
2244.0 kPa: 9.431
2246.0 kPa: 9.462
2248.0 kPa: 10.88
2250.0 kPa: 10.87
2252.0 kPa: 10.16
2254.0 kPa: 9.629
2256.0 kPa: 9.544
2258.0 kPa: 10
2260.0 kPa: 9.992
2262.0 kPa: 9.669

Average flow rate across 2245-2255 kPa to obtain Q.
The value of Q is 10.2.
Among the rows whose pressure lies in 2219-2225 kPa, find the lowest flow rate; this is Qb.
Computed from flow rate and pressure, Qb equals 9.811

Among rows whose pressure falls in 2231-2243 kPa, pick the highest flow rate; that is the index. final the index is 10.84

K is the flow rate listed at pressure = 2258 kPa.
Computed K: 10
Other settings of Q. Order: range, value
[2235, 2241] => 10.5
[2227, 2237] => 10.2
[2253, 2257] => 9.59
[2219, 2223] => 10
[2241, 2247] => 9.82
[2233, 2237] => 9.91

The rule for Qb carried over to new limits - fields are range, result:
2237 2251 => 9.431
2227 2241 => 9.634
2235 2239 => 10.19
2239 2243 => 10.56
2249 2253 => 10.16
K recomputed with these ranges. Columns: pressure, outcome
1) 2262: 9.669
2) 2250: 10.87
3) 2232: 9.976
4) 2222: 9.811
